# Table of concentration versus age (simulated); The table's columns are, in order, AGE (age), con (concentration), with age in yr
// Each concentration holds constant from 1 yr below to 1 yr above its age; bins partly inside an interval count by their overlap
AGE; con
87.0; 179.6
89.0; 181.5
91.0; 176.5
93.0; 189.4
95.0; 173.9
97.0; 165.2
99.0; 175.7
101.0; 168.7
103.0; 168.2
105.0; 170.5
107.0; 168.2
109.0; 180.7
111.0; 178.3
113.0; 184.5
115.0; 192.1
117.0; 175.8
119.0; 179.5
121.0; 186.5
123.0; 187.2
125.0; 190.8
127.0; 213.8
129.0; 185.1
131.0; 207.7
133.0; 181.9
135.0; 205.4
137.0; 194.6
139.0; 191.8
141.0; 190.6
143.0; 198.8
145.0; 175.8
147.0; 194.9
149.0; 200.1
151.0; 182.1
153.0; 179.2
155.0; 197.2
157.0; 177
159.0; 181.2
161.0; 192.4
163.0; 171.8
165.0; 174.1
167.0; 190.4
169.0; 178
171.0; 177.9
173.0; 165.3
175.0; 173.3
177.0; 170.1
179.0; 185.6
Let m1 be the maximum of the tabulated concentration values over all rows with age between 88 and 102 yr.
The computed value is 189.4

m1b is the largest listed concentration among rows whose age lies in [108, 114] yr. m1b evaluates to 184.5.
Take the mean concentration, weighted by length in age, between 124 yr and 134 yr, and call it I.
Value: 196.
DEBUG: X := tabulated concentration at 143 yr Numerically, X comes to 198.8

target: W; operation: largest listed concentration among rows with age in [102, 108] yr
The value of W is 170.5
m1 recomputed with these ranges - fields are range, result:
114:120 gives 192.1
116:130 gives 213.8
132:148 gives 205.4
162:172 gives 190.4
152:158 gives 197.2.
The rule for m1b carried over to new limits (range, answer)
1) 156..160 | 181.2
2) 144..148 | 194.9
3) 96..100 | 175.7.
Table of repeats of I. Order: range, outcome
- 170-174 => 172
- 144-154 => 186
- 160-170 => 181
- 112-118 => 184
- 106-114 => 178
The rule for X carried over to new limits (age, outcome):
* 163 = 171.8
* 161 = 192.4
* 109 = 180.7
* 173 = 165.3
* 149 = 200.1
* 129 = 185.1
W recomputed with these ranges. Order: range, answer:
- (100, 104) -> 168.7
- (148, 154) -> 200.1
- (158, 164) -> 192.4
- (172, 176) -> 173.3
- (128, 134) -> 207.7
